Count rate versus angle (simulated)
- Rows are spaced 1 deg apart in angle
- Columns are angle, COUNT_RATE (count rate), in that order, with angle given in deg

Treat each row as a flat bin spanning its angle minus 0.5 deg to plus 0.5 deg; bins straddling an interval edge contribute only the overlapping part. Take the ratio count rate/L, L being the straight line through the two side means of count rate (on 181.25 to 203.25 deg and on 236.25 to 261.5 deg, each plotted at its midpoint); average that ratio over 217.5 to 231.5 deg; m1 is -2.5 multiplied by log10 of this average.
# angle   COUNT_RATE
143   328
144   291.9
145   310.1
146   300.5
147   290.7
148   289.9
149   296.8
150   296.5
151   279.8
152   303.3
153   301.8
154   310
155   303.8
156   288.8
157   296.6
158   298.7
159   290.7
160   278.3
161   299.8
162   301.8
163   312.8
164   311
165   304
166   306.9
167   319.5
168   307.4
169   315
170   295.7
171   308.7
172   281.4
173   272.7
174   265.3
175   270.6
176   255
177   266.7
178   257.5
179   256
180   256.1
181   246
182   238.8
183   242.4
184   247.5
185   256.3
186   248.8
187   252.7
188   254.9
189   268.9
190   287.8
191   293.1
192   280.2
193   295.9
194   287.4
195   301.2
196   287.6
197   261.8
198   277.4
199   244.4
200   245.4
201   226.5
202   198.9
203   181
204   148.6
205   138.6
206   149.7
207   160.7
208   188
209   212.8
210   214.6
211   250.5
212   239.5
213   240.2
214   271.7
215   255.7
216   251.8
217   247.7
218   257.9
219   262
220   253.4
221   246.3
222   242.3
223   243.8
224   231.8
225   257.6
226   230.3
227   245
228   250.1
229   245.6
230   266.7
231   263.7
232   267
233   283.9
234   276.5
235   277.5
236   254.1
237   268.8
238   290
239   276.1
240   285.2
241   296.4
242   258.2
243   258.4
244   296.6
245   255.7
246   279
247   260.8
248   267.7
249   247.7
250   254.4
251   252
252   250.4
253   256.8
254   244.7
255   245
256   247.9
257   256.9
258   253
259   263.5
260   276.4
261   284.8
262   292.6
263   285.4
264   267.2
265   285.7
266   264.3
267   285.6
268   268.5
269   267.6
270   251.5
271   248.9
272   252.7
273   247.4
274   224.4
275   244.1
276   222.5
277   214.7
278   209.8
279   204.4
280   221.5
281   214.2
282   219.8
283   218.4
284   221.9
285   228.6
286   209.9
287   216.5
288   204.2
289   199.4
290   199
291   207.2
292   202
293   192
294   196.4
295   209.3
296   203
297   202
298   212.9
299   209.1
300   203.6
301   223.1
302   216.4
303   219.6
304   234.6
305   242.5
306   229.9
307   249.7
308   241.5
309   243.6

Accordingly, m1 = 0.05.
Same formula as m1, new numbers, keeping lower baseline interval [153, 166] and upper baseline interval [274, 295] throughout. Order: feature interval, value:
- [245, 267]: -0.139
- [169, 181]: 0.066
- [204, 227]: 0.144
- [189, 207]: 0.143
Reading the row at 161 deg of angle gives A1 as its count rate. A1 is 299.8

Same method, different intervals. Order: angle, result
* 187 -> 252.7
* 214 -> 271.7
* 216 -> 251.8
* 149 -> 296.8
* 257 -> 256.9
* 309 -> 243.6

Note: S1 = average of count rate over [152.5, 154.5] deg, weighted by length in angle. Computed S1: 306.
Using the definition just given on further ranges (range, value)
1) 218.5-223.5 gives 250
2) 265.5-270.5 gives 268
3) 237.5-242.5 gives 281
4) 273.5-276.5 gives 230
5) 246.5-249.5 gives 259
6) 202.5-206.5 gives 154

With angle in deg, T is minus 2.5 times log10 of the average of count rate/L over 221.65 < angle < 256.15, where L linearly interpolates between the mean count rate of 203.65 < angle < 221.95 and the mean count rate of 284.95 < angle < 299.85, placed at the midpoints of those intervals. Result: -0.20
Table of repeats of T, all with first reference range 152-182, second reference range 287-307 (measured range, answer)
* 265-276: -0.12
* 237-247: -0.13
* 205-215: 0.23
